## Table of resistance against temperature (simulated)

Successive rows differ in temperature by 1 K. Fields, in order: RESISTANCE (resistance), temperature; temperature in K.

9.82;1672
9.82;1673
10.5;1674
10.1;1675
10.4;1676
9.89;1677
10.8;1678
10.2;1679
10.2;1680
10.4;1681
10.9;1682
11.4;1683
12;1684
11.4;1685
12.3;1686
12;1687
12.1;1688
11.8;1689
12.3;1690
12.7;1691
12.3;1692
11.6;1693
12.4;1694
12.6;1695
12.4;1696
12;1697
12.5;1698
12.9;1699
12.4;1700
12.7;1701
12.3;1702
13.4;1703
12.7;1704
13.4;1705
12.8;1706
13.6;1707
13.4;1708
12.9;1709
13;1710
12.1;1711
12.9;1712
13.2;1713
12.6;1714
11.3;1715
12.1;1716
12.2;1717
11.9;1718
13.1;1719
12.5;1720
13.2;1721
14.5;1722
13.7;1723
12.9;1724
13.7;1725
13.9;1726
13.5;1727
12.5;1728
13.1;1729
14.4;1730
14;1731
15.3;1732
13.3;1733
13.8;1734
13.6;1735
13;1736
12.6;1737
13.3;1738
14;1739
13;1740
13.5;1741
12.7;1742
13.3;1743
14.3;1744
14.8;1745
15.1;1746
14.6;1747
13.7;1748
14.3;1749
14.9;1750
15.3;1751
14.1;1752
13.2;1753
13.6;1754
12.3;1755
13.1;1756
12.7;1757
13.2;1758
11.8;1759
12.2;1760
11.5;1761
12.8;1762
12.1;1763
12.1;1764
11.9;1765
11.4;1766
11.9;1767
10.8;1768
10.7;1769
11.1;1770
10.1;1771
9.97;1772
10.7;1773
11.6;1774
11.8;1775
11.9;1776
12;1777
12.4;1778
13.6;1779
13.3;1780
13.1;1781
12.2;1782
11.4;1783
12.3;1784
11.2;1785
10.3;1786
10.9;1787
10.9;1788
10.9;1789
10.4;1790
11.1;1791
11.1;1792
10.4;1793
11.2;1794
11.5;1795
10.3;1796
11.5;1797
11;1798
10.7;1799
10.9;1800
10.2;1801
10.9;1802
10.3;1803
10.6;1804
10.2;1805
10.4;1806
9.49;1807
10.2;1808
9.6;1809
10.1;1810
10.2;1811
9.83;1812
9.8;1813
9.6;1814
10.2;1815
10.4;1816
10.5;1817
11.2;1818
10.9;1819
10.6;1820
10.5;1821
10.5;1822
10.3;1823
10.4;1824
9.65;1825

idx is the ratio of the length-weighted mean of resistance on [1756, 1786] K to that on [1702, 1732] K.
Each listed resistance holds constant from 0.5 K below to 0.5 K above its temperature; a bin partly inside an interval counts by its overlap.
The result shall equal 0.91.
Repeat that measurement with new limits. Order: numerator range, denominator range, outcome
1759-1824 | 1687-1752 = 0.84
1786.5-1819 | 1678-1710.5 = 0.86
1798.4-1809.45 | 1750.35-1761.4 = 0.79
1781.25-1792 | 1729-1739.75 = 0.82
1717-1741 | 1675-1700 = 1.15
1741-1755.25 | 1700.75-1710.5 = 1.08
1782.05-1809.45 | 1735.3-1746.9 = 0.79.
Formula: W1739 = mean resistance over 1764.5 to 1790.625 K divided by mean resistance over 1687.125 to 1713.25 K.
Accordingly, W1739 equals 0.91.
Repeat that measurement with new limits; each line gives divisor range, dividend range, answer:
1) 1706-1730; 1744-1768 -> 1.01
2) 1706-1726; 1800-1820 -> 0.80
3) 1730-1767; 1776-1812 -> 0.83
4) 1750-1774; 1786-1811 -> 0.87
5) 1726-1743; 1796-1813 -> 0.77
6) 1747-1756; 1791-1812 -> 0.76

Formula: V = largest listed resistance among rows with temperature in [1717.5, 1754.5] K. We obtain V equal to 15.3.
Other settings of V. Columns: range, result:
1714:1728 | 14.5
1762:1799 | 13.6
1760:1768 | 12.8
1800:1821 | 11.2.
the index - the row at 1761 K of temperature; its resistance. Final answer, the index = 11.5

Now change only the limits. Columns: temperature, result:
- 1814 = 9.6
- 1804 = 10.6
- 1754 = 13.6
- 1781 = 13.1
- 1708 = 13.4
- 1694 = 12.4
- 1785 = 11.2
